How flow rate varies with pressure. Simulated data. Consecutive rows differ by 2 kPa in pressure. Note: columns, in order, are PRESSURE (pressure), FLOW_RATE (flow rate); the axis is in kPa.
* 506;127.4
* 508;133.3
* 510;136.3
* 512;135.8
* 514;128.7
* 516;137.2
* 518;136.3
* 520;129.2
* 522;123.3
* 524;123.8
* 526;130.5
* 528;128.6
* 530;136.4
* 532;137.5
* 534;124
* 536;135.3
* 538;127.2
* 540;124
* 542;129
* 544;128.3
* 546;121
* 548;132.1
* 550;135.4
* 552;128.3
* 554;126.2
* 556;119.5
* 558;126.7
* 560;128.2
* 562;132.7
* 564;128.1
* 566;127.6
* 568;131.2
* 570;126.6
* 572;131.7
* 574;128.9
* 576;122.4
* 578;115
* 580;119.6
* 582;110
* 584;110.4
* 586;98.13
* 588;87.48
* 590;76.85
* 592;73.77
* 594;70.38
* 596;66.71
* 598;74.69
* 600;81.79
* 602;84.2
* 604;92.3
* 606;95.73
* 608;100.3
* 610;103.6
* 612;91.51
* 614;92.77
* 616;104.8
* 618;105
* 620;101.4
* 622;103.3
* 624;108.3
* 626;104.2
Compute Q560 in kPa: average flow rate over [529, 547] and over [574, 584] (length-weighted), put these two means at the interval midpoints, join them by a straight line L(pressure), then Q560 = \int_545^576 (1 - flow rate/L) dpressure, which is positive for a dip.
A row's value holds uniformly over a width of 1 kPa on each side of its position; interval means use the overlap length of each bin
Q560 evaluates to -1.4 kPa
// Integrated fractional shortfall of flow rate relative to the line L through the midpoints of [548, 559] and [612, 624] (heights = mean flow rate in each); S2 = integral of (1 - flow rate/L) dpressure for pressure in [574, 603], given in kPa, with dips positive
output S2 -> 5.2 kPa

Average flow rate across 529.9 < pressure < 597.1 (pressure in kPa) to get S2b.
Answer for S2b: 118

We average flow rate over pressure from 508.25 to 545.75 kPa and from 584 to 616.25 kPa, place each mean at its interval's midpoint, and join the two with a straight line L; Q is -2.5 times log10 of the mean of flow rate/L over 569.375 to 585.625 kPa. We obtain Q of -0.18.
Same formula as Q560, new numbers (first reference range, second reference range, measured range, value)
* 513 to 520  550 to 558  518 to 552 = 0.14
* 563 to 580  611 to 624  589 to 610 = 5.20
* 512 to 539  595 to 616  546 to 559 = -1.19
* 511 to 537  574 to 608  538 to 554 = -1.24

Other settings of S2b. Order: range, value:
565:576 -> 129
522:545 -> 129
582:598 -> 84.5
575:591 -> 105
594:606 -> 80.5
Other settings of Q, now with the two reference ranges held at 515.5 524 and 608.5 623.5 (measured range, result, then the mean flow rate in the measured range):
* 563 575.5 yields -0.12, 129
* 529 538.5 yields -0.05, 132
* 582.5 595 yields 0.25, 87.1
